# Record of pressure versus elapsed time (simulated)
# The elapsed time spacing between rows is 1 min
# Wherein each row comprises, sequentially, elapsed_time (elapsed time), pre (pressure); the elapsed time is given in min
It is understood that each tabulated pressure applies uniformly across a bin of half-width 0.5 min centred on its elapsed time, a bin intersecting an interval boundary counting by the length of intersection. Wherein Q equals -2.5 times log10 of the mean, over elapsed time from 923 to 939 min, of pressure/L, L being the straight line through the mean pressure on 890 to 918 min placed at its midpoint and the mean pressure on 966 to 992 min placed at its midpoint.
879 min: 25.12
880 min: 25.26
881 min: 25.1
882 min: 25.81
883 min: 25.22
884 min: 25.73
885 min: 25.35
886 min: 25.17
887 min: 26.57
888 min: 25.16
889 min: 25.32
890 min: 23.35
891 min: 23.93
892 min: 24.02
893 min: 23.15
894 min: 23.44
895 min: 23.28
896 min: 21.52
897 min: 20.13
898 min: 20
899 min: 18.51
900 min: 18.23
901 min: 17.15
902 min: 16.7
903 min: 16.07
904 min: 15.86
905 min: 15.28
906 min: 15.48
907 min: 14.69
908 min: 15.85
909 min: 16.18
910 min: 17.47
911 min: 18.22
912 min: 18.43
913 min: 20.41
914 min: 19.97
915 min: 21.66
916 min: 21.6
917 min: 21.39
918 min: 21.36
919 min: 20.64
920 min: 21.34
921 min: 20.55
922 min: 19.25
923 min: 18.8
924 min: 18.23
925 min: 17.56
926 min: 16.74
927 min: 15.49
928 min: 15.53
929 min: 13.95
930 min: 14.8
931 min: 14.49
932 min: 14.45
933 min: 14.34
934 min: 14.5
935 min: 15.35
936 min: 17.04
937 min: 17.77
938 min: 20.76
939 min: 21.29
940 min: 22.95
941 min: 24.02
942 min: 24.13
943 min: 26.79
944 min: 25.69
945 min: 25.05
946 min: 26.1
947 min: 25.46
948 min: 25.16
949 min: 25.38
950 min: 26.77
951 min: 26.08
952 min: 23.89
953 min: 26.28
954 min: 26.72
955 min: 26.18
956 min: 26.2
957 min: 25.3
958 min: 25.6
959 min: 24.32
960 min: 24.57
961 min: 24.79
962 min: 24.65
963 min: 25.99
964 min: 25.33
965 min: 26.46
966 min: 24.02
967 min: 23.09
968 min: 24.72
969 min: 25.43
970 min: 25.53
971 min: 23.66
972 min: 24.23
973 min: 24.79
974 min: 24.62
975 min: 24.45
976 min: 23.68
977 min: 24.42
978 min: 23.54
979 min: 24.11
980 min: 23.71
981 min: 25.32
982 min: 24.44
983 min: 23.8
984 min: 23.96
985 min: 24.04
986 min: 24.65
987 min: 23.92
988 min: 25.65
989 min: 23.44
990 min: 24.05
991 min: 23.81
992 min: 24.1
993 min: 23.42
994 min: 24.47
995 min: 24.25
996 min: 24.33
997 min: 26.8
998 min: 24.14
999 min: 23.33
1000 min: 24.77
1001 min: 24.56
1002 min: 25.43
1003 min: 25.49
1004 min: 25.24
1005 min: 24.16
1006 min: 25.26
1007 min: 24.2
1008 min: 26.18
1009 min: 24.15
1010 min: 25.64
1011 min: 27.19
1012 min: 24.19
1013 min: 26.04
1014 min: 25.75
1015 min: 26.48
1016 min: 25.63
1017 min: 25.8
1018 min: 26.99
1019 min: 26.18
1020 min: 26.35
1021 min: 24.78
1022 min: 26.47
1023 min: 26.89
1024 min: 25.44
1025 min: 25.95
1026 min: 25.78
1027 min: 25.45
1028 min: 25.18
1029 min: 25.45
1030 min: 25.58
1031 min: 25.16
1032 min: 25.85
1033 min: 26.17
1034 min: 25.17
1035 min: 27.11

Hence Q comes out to 0.28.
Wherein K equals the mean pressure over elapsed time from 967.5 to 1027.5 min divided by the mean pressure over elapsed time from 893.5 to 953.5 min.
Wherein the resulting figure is 1.26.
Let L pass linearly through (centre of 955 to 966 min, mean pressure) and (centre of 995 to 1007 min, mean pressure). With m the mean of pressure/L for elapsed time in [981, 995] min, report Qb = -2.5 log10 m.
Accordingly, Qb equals 0.03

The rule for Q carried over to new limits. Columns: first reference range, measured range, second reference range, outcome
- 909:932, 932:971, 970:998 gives -0.11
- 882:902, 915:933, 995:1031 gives 0.29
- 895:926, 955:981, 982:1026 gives -0.10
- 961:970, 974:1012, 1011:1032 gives 0.04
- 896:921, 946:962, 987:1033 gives -0.18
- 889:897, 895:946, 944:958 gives 0.28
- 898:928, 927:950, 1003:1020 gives 0.00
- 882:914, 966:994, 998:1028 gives -0.01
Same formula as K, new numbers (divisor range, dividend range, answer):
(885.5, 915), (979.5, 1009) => 1.22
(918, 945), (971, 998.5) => 1.29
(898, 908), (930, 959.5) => 1.36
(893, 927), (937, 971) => 1.32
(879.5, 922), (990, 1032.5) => 1.21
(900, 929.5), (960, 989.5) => 1.36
